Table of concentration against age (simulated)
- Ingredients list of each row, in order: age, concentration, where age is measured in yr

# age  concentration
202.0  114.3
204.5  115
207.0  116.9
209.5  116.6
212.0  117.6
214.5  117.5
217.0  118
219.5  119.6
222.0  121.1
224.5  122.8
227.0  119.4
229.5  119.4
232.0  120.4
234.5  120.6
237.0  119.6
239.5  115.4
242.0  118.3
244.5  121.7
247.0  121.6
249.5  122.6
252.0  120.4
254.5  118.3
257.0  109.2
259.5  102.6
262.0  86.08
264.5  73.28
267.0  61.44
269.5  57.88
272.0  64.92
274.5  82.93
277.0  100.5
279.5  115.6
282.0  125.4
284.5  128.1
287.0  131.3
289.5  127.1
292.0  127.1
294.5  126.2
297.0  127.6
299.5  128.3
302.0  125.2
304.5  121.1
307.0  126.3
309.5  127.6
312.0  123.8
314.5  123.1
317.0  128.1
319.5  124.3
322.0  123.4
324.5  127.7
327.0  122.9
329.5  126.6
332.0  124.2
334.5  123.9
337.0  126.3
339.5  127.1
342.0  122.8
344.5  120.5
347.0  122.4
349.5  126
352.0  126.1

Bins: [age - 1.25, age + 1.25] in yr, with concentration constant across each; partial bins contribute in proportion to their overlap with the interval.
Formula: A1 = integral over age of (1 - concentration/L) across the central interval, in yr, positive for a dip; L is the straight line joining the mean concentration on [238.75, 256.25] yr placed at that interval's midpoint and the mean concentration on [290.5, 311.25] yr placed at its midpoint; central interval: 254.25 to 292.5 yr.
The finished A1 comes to 7.2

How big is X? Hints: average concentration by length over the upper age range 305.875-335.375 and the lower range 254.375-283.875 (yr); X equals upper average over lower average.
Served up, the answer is 1.37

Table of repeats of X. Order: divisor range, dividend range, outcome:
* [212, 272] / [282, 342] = 1.15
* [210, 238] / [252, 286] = 0.80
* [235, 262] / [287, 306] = 1.09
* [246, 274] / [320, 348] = 1.33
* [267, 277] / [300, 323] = 1.74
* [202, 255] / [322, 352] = 1.05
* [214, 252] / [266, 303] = 0.91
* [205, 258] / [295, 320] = 1.06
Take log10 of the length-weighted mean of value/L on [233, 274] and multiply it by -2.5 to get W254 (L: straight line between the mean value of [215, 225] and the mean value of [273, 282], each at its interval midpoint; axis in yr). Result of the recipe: 0.09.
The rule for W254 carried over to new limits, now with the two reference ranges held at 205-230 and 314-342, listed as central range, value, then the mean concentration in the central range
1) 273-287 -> 0.10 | 112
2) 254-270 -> 0.36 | 86.9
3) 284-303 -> -0.04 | 128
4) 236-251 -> 0.00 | 120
